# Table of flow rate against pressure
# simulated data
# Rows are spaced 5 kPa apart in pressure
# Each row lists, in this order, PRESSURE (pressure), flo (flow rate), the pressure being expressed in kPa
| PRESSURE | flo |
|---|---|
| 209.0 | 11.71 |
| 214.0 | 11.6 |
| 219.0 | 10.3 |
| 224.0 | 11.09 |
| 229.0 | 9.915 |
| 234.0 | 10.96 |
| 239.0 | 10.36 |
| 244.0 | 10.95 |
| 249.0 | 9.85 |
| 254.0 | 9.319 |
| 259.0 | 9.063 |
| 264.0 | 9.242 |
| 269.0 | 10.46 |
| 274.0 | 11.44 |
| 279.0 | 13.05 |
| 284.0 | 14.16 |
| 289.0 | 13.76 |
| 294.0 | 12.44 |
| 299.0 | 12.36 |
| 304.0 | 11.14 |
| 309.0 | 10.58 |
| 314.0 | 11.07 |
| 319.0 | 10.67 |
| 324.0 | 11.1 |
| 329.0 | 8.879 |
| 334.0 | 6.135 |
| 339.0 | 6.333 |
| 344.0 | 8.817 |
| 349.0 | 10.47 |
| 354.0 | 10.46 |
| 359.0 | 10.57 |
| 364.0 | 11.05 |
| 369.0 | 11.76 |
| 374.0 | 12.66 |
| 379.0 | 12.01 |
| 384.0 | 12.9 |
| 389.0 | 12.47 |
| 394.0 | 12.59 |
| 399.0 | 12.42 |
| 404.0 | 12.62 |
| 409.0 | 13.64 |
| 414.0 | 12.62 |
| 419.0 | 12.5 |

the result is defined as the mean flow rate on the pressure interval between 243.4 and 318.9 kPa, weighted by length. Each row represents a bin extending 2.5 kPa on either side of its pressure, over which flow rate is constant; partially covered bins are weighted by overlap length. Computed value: 11.2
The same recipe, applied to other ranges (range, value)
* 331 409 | 11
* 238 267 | 9.78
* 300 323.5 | 11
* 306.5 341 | 9.29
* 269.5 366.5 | 10.8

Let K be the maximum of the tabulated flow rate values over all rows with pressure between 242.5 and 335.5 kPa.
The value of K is 14.16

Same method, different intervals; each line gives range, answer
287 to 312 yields 13.76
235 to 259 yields 10.95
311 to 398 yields 12.9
